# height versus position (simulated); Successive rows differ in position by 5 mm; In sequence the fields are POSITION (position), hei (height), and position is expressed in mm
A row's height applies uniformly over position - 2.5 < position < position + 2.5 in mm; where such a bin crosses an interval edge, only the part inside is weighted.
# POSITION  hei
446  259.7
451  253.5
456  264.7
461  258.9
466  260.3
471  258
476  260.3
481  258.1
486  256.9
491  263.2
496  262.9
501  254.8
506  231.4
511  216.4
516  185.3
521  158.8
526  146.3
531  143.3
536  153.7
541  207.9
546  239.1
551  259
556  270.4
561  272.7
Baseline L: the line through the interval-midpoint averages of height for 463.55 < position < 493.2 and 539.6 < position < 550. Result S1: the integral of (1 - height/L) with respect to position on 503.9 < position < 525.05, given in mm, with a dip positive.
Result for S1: 4.4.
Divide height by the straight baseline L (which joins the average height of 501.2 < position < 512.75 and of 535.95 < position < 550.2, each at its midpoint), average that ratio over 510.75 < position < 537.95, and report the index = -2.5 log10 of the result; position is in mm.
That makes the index 0.340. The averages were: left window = 231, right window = 215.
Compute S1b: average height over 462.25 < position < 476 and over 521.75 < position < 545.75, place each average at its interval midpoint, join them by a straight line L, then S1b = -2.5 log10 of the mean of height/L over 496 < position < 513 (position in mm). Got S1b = -0.137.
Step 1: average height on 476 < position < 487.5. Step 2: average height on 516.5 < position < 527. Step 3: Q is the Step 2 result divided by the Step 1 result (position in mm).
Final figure 0.62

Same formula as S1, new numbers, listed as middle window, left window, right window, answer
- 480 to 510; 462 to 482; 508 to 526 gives -4.5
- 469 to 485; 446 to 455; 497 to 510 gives -0.6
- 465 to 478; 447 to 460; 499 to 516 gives -0.6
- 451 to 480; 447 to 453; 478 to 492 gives -0.3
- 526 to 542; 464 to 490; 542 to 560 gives 5.9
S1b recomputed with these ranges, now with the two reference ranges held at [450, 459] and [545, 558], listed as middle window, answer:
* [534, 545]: 0.33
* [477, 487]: 0.01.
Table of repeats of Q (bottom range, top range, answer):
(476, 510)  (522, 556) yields 0.77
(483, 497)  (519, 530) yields 0.58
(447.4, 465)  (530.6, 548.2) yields 0.73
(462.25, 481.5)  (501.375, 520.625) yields 0.81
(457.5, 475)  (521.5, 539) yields 0.58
